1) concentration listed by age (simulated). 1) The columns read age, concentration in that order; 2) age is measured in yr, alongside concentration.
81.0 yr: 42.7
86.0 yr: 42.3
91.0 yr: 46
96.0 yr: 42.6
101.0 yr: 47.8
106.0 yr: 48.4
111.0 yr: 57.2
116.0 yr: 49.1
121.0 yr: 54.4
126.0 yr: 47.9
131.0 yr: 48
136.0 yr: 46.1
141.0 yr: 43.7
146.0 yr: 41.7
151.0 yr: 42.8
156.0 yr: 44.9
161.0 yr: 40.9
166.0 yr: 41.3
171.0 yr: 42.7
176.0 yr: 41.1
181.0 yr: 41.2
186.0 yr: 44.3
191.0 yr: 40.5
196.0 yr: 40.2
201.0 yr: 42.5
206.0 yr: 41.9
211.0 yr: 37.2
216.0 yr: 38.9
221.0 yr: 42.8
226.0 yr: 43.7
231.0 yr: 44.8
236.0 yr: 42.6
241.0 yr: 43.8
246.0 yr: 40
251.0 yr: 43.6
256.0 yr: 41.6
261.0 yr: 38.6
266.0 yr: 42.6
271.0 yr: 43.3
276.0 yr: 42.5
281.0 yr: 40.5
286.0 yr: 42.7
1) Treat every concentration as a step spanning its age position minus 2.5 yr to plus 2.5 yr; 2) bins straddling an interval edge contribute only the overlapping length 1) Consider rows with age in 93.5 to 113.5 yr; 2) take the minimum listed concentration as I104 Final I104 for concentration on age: 42.6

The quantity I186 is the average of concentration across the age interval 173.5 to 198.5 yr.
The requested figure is 41.5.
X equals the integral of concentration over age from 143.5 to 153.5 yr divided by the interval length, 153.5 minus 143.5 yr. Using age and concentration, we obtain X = 42.2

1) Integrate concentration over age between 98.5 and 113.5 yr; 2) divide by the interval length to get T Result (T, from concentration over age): 51.1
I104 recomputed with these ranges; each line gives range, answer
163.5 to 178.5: 41.1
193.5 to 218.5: 37.2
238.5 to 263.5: 38.6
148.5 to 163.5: 40.9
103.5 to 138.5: 46.1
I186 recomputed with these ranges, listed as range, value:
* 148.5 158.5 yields 43.9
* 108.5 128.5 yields 52.1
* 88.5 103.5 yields 45.5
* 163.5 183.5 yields 41.6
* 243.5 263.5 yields 41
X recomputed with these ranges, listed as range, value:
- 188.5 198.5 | 40.4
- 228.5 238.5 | 43.7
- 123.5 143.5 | 46.4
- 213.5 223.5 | 40.9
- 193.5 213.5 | 40.5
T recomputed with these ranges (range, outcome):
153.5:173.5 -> 42.5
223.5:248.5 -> 43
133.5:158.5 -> 43.8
